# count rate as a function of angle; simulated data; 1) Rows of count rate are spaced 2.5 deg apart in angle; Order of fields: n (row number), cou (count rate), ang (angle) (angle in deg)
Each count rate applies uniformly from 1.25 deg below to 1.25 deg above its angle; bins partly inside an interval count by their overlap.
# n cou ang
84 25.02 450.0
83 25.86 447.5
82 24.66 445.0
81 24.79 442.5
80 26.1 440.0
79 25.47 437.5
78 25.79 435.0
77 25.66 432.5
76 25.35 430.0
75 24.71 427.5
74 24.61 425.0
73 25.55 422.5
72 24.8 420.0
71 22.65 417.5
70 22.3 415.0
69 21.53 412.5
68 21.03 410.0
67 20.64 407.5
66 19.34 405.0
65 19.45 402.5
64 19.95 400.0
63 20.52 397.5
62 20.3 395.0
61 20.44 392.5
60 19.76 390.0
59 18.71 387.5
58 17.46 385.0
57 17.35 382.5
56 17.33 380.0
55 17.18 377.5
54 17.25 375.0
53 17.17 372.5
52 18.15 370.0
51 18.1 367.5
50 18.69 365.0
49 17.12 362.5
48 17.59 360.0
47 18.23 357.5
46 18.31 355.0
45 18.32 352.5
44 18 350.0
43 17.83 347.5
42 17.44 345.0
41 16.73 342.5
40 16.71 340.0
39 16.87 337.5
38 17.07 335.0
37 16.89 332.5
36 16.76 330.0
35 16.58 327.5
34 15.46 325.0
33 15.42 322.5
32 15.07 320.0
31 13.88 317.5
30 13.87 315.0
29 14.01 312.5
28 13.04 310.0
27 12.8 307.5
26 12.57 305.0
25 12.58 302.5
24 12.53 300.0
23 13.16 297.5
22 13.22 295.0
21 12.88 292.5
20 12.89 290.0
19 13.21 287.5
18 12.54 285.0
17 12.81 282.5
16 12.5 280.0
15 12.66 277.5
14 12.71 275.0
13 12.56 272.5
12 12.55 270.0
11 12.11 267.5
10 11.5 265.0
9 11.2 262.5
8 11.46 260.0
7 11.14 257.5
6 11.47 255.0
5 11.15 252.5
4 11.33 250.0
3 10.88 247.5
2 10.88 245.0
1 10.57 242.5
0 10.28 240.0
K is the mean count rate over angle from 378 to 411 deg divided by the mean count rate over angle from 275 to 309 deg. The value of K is 1.51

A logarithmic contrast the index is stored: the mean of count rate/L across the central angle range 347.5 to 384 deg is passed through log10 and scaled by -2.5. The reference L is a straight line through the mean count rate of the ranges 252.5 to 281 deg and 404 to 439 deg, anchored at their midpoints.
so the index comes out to 0.09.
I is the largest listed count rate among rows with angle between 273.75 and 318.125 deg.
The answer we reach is 14.01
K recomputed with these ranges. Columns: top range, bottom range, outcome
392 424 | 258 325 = 1.66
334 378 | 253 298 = 1.43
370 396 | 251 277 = 1.55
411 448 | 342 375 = 1.38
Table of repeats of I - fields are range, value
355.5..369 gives 18.69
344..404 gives 20.52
